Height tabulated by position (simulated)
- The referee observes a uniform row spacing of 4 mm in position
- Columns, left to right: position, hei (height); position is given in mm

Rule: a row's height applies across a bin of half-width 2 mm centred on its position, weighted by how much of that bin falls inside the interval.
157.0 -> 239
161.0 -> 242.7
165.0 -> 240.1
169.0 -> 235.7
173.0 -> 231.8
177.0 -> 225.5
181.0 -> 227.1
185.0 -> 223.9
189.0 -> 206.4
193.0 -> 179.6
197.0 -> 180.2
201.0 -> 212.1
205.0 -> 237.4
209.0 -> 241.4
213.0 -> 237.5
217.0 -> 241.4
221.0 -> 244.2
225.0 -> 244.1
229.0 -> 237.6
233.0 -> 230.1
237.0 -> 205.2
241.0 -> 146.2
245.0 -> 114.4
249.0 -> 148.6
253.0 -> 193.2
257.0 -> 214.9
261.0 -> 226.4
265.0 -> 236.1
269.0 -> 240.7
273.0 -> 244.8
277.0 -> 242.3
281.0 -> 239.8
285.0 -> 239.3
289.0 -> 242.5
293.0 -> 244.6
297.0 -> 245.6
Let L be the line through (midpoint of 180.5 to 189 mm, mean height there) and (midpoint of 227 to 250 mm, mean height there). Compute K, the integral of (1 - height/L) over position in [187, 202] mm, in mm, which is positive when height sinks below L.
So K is 1.4 mm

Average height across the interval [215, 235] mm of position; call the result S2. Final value 239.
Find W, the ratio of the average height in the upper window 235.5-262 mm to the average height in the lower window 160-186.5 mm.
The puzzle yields 0.8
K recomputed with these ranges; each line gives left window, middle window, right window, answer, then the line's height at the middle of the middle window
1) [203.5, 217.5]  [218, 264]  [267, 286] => 7.3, 240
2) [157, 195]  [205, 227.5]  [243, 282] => -2.5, 217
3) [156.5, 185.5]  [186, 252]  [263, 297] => 8.4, 237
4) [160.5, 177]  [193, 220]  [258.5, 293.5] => 1.7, 237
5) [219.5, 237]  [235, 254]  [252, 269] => 5.7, 228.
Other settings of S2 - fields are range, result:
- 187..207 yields 203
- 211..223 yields 241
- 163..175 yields 236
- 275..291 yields 241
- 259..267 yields 231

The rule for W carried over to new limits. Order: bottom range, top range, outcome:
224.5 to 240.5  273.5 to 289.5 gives 1.10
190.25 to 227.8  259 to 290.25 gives 1.07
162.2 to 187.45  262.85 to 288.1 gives 1.04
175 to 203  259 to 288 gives 1.15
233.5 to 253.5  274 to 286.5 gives 1.47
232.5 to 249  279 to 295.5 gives 1.46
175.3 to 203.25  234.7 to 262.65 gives 0.86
